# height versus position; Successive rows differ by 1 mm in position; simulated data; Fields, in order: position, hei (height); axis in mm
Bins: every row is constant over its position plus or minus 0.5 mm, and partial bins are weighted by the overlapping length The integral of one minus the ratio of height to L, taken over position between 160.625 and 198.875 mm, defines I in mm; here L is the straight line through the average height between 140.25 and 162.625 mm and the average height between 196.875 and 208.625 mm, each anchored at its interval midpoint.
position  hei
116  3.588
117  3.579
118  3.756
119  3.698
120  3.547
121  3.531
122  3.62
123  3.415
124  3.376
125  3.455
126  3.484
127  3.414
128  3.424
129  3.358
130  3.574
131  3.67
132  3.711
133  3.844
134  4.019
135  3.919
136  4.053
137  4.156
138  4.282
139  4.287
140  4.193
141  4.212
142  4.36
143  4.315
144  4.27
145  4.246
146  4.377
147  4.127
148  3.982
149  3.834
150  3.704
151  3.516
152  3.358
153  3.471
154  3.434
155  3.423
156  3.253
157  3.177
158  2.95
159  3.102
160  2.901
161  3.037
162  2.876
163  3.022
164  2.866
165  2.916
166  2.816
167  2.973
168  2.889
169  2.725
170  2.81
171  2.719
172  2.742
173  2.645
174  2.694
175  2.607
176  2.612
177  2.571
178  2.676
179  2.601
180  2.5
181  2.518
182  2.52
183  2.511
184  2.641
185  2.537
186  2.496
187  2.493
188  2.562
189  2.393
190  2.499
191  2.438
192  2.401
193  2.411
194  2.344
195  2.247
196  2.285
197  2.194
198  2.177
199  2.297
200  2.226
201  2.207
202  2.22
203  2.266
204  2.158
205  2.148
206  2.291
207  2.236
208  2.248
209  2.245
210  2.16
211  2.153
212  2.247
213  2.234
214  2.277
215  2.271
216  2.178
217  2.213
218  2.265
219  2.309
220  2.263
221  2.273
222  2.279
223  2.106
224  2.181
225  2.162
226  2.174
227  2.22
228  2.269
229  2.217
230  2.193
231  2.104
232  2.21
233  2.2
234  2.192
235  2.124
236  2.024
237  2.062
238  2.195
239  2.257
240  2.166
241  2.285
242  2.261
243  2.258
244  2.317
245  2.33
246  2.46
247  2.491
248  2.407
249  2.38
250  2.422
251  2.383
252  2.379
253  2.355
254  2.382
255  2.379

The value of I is 3.3 mm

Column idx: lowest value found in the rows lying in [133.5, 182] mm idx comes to 2.5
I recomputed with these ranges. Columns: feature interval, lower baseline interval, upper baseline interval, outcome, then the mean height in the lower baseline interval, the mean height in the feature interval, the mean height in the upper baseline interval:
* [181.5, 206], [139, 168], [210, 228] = 3.29 mm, 3.53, 2.36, 2.22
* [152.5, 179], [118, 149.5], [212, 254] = 3.44 mm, 3.86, 2.91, 2.25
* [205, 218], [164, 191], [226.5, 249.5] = 1.02 mm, 2.64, 2.23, 2.24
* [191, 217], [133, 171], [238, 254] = 5.72 mm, 3.56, 2.25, 2.34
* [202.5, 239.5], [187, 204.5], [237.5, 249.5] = 1.79 mm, 2.32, 2.21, 2.32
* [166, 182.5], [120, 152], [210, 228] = 2.25 mm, 3.85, 2.68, 2.22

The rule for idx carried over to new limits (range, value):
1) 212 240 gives 2.024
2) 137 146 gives 4.156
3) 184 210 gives 2.148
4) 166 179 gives 2.571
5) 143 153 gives 3.358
